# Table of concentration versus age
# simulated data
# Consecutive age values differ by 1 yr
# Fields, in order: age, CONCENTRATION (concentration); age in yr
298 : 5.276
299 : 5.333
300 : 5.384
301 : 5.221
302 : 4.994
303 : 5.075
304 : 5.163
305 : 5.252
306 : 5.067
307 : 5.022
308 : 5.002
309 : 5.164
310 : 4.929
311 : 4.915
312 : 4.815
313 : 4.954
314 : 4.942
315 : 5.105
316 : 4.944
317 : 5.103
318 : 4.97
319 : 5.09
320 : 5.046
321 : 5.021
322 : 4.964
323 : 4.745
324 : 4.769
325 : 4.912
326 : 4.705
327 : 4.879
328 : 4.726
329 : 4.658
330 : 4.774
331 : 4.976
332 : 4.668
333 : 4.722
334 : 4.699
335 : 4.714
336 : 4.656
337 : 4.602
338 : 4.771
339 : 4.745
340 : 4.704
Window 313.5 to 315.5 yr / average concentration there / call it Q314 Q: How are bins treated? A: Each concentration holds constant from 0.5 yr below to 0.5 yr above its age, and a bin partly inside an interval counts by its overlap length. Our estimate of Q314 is 5.02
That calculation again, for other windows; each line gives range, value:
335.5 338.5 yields 4.68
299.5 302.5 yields 5.2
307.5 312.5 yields 4.97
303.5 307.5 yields 5.13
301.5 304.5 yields 5.08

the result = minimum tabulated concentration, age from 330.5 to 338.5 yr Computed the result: 4.602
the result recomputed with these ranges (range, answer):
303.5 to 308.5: 5.002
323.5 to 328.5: 4.705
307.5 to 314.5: 4.815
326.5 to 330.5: 4.658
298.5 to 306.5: 4.994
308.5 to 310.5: 4.929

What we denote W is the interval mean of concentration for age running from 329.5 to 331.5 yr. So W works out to 4.88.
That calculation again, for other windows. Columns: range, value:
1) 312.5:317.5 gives 5.01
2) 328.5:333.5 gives 4.76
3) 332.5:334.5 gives 4.71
